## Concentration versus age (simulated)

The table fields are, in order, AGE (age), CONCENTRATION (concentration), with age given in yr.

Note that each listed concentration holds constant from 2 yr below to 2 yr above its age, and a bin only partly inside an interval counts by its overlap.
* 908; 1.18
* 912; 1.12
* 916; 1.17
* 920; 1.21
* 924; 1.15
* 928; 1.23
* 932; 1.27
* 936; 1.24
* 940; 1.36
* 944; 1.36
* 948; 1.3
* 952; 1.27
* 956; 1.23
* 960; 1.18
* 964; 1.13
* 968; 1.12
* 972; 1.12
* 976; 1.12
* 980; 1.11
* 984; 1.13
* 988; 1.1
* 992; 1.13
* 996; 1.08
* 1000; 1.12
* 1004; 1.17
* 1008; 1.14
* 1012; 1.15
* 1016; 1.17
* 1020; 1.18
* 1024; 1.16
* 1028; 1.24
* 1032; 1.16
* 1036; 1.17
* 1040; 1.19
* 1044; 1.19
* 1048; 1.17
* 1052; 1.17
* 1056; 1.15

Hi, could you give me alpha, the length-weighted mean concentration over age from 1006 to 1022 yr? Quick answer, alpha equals 1.16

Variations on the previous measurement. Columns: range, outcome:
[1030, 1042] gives 1.17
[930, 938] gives 1.25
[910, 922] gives 1.17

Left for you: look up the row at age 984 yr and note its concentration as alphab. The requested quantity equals 1.13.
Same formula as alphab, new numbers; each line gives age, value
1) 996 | 1.08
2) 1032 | 1.16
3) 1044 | 1.19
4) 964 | 1.13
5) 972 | 1.12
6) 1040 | 1.19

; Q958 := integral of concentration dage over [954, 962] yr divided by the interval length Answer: 1.21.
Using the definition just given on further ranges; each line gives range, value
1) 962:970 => 1.12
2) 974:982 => 1.12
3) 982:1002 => 1.11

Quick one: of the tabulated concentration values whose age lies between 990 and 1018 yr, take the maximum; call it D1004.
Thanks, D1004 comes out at 1.17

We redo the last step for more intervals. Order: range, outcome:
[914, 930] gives 1.23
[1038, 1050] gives 1.19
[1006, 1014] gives 1.15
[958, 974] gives 1.18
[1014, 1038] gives 1.24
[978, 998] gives 1.13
